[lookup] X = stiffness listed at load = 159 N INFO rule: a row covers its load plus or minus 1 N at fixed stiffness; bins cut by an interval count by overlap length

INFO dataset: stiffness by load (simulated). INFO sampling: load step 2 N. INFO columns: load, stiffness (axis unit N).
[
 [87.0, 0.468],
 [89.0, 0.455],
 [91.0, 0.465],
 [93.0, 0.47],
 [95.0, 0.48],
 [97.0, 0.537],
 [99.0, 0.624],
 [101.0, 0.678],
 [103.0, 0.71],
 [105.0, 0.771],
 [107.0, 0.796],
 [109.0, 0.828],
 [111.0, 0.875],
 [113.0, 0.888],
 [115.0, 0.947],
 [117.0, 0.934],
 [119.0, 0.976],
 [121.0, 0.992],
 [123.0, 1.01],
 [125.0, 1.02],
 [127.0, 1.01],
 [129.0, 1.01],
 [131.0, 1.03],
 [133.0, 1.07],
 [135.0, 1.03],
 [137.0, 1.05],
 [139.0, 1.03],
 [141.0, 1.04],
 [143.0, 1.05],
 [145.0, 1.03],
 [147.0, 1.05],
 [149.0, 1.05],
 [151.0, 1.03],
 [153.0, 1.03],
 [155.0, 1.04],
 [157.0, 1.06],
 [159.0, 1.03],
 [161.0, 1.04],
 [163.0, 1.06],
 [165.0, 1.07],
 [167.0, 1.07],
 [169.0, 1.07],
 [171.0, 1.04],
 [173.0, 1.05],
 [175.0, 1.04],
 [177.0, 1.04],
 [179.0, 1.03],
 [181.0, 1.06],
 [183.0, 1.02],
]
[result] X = 1.03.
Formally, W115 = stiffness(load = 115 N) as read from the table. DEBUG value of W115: 0.947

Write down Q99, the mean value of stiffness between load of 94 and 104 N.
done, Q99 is 0.606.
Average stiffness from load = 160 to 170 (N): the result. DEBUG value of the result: 1.06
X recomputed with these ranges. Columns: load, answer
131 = 1.03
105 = 0.771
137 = 1.05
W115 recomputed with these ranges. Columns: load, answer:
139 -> 1.03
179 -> 1.03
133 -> 1.07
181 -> 1.06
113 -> 0.888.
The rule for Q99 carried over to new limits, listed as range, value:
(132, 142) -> 1.04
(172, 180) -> 1.04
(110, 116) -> 0.903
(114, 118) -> 0.941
